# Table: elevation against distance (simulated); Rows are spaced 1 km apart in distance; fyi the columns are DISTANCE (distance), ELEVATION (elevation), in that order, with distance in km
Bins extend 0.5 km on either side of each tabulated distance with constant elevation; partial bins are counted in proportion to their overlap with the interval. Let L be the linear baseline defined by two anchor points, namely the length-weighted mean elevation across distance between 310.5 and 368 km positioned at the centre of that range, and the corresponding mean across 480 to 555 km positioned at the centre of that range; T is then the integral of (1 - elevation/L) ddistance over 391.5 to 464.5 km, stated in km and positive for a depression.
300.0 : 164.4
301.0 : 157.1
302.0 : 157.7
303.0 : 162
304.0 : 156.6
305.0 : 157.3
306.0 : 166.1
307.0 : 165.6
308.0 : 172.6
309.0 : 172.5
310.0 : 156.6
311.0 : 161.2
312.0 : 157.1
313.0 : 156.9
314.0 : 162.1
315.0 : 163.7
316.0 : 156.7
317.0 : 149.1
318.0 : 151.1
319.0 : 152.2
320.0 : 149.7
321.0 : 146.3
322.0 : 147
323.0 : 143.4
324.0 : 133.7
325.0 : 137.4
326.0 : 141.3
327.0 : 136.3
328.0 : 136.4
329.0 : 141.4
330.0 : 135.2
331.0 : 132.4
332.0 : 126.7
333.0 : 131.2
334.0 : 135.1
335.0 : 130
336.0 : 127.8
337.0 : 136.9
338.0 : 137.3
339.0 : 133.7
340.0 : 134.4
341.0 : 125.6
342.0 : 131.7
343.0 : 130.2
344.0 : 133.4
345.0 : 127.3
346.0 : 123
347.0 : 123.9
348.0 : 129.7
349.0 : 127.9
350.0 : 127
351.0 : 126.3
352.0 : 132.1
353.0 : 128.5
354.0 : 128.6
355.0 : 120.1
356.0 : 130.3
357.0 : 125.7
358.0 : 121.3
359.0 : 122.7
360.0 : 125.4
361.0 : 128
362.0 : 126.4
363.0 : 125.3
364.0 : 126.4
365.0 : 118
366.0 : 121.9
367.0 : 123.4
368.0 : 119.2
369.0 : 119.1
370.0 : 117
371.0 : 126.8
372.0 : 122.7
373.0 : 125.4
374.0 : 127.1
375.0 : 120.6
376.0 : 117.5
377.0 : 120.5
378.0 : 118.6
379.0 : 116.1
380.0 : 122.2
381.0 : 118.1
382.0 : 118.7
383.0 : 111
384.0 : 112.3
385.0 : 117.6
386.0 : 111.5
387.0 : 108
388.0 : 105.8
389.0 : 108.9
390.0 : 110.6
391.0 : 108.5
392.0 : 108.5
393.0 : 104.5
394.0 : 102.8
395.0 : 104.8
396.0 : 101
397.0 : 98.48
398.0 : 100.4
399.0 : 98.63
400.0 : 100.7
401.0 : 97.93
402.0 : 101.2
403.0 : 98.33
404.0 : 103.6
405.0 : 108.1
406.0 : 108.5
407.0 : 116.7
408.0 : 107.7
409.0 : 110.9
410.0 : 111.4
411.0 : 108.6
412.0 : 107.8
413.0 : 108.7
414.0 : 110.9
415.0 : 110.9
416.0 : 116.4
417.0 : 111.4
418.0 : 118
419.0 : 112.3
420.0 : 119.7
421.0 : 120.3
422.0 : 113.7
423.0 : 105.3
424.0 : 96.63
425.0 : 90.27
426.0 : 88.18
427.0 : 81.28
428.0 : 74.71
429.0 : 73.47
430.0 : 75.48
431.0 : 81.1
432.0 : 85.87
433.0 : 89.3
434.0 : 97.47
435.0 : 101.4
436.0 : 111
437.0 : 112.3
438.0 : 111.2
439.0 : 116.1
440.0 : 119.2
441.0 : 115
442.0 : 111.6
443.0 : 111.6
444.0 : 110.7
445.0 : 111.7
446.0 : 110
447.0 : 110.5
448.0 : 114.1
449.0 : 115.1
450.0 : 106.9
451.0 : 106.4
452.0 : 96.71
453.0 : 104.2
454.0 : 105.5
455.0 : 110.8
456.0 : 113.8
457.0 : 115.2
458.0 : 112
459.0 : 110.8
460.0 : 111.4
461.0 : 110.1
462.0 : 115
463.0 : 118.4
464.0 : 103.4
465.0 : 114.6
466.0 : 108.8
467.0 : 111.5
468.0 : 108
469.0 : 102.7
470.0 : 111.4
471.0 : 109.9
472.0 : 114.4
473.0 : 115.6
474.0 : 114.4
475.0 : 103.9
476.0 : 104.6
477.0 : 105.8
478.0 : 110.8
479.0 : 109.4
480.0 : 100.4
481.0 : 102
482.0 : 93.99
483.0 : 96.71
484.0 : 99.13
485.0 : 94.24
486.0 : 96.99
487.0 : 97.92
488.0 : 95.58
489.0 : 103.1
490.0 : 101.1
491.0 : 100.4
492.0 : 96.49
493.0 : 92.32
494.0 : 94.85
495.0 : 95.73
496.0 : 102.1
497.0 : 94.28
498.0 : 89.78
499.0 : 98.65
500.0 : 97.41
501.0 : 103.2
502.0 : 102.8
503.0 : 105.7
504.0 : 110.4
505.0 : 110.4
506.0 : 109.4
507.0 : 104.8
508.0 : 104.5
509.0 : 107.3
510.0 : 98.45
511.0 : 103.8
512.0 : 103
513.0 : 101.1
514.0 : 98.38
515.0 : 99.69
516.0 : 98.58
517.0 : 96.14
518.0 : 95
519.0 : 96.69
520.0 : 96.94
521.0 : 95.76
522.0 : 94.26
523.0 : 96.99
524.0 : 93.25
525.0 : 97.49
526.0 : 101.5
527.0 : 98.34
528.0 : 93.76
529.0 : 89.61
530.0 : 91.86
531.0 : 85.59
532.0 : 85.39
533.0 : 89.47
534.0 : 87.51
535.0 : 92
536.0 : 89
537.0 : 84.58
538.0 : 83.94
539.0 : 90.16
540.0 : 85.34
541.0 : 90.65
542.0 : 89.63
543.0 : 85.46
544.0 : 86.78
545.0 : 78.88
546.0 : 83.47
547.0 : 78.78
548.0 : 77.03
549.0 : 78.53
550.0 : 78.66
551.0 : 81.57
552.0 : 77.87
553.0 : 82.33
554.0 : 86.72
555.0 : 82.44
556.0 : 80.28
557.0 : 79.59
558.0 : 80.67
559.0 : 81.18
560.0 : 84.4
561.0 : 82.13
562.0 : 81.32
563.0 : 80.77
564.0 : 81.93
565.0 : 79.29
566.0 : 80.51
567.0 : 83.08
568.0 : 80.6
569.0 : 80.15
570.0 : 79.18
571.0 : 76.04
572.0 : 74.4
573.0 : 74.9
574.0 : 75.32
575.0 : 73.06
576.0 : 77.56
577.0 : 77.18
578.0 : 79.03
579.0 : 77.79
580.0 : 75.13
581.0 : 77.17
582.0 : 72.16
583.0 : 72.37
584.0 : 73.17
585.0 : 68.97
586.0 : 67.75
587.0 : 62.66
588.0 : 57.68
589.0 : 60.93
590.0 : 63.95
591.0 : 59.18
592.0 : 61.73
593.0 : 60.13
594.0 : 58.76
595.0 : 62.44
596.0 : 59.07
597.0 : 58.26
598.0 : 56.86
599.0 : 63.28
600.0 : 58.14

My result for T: 5.6 km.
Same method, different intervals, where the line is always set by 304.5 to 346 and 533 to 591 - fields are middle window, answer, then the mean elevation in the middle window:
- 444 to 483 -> -1.06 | 109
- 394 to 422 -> 3.07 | 108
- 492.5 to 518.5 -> -1.72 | 101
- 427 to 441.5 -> 2.18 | 96.8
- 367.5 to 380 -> 0.94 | 121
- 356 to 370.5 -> 1.15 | 123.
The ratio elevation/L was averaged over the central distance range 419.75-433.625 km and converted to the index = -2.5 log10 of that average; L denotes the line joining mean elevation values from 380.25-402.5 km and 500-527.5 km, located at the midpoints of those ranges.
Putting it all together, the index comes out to 0.15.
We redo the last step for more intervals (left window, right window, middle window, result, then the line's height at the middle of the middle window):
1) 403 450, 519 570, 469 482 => -0.111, 97.3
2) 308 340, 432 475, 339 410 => 0.120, 131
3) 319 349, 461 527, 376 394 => 0.105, 124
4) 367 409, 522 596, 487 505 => -0.090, 91.5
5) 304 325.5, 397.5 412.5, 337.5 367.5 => 0.059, 134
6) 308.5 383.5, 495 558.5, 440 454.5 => 0.006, 110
